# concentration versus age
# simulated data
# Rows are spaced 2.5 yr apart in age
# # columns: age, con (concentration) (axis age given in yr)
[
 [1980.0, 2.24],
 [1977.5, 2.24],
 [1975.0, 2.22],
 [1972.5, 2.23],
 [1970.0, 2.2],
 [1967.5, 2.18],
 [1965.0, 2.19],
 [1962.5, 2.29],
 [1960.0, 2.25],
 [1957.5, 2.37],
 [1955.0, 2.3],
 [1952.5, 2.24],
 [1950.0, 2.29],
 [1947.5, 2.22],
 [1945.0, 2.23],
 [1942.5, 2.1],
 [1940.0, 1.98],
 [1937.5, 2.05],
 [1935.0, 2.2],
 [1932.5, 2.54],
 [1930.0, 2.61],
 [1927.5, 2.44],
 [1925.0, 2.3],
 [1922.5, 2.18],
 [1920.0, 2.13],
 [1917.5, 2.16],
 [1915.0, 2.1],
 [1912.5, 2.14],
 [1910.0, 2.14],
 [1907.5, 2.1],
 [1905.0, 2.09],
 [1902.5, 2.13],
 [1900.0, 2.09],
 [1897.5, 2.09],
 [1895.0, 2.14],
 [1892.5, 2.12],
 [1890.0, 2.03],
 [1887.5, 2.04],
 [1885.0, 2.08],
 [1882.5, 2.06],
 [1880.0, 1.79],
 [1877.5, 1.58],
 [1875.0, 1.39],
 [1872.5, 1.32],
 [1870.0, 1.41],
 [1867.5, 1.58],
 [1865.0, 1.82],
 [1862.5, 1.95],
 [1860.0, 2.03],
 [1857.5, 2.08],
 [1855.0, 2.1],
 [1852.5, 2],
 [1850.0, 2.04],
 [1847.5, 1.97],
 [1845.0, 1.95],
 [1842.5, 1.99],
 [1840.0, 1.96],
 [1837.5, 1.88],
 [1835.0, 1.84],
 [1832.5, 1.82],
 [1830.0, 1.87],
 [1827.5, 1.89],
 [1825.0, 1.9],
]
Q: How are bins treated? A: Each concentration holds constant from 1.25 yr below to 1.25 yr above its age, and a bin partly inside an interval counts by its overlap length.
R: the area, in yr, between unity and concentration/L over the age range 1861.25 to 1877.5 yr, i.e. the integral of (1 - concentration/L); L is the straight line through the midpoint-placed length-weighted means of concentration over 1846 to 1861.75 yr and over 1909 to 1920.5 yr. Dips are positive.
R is 3.78 yr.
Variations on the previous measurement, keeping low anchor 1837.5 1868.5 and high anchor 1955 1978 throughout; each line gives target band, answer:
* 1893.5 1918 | -0.3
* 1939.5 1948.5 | 0.2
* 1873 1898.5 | 1.6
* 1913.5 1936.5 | -1.6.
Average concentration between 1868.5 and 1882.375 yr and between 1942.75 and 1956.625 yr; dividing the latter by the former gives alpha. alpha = 1.45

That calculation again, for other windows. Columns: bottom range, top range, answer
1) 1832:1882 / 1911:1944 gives 1.22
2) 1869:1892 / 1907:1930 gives 1.26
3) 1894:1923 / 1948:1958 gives 1.08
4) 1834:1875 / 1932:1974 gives 1.20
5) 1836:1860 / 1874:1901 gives 0.98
